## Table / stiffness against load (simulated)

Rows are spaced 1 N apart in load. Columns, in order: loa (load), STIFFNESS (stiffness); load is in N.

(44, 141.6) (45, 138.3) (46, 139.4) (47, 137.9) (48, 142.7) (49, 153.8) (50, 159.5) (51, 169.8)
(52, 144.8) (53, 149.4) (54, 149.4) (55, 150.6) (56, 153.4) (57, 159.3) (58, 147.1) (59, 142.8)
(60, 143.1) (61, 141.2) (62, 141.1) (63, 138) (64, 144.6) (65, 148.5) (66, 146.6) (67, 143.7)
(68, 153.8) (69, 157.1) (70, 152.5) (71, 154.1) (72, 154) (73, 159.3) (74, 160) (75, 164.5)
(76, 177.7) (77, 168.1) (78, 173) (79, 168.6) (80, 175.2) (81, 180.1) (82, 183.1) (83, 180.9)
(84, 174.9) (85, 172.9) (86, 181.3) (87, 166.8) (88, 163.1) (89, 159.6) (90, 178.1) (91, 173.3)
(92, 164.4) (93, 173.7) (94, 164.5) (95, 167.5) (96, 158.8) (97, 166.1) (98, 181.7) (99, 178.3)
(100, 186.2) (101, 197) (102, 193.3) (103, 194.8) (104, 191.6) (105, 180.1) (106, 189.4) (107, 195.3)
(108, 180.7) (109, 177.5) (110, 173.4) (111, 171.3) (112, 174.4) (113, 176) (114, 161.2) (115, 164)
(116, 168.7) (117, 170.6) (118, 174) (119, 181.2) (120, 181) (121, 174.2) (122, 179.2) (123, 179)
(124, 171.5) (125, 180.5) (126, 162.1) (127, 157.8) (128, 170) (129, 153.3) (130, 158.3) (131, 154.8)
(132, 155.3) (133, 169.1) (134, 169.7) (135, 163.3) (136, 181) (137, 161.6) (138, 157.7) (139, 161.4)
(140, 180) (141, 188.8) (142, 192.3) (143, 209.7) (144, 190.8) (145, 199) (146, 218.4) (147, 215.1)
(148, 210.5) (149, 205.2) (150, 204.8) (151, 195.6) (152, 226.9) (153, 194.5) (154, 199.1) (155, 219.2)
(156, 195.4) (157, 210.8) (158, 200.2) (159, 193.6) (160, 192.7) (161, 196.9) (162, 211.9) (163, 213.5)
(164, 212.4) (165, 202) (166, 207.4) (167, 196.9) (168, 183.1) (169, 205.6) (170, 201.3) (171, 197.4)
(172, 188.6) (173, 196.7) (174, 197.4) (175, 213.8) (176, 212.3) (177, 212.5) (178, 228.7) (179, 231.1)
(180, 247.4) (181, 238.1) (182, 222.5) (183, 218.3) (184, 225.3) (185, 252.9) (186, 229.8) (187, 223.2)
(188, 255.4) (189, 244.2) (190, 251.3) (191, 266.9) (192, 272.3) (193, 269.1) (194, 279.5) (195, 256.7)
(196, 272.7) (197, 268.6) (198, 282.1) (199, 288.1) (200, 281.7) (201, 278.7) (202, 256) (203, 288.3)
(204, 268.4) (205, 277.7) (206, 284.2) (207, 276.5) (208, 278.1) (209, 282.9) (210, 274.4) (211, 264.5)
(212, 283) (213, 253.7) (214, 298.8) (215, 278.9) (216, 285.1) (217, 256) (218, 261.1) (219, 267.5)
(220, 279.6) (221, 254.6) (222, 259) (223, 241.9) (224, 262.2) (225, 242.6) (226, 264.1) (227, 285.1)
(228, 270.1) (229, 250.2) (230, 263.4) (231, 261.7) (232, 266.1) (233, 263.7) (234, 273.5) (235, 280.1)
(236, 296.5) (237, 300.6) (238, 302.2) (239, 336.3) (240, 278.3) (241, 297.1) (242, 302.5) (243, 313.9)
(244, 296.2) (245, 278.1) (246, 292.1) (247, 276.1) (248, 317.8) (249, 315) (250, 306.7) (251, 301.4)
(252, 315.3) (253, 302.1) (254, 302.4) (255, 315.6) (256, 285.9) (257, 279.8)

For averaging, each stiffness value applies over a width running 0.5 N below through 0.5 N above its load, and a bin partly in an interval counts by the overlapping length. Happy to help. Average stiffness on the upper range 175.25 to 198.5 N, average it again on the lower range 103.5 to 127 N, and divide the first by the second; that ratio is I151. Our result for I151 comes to 1.4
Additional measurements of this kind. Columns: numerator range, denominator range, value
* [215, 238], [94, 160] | 1.47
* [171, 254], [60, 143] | 1.57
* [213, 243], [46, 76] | 1.83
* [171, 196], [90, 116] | 1.32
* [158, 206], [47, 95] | 1.47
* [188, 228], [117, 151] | 1.51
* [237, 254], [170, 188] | 1.37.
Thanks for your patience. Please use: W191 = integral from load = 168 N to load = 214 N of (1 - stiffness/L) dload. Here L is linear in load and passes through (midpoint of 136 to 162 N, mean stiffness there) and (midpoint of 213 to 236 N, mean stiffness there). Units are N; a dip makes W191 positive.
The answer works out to -2.4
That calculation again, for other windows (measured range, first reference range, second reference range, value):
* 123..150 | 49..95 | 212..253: 3.9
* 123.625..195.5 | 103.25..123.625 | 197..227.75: 5.6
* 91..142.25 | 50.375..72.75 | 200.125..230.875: 4.8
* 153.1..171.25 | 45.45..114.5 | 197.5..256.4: 2.2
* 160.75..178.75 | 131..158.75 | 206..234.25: 1.0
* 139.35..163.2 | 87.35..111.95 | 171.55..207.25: 1.8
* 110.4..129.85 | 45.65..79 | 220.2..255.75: 2.5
